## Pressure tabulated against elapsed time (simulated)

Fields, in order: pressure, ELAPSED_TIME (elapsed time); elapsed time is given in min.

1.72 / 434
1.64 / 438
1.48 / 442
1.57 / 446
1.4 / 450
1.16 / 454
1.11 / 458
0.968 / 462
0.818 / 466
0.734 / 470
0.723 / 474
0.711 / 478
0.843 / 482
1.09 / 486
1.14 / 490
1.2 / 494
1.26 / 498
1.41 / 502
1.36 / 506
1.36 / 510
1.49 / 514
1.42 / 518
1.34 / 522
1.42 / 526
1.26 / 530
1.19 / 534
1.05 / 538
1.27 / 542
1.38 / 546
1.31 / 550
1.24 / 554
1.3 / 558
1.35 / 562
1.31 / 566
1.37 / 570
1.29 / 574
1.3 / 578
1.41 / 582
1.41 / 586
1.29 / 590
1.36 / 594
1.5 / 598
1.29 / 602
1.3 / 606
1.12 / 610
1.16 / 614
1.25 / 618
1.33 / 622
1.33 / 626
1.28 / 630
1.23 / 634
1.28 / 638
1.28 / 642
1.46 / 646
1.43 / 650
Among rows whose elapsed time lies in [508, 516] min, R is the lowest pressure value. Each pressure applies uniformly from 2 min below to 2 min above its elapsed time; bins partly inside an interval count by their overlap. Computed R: 1.36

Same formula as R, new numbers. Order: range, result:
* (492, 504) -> 1.2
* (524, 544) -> 1.05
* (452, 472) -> 0.734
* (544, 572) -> 1.24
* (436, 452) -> 1.4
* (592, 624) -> 1.12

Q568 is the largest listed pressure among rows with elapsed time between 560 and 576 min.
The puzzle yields 1.37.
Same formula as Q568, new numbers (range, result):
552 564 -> 1.35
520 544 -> 1.42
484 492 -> 1.14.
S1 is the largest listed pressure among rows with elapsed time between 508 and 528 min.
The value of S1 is 1.49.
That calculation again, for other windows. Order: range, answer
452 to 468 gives 1.16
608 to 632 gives 1.33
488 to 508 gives 1.41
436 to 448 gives 1.64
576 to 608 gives 1.5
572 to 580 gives 1.3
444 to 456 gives 1.57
